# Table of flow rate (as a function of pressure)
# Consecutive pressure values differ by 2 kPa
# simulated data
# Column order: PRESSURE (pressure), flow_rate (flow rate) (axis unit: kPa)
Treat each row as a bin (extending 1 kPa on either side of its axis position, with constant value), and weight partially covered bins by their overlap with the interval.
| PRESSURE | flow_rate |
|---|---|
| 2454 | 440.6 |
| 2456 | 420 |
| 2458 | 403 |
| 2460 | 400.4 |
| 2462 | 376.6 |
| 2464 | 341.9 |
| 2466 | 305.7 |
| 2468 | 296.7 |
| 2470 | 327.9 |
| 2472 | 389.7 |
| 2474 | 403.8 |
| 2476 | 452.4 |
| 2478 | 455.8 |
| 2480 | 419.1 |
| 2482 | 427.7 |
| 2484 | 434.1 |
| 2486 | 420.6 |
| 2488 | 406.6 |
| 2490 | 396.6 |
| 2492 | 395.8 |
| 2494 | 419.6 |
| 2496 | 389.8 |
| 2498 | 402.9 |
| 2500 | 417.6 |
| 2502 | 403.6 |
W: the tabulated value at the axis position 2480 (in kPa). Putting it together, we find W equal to 419.1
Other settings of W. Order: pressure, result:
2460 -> 400.4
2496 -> 389.8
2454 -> 440.6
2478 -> 455.8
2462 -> 376.6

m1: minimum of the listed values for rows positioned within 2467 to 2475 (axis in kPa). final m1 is 296.7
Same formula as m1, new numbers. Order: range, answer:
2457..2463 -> 376.6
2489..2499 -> 389.8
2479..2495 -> 395.8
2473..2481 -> 403.8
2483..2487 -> 420.6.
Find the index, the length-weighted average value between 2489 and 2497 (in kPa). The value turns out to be 400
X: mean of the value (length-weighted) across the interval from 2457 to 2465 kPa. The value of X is 380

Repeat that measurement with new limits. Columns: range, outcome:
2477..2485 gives 434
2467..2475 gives 355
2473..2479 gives 437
